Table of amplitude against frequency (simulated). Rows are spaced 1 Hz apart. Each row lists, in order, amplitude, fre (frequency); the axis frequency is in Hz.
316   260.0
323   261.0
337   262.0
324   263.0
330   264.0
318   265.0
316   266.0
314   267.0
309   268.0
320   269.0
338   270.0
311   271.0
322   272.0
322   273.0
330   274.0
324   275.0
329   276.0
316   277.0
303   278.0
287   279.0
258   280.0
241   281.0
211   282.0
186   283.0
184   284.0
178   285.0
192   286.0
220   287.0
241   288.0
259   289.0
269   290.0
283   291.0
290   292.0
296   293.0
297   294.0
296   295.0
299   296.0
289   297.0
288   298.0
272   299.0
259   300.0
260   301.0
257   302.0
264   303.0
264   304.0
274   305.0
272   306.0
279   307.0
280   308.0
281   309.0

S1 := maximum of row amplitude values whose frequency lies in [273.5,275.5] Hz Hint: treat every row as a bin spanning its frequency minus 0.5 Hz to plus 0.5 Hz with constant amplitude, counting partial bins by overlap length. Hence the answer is 330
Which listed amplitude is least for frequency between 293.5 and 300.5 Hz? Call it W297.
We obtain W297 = 259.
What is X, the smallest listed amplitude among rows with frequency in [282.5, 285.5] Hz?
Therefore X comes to 178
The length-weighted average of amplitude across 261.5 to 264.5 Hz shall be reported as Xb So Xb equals 330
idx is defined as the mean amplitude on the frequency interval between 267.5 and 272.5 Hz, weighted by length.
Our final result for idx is 320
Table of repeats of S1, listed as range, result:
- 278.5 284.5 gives 287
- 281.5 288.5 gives 241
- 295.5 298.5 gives 299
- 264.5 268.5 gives 318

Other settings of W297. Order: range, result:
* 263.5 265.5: 318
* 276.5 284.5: 184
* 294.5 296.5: 296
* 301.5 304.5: 257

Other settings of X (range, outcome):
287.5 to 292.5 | 241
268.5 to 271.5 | 311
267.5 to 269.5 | 309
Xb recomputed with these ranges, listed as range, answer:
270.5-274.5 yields 321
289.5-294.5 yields 287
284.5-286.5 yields 185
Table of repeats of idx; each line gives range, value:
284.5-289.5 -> 218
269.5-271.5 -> 324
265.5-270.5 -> 319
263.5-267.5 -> 320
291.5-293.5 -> 293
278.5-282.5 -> 249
